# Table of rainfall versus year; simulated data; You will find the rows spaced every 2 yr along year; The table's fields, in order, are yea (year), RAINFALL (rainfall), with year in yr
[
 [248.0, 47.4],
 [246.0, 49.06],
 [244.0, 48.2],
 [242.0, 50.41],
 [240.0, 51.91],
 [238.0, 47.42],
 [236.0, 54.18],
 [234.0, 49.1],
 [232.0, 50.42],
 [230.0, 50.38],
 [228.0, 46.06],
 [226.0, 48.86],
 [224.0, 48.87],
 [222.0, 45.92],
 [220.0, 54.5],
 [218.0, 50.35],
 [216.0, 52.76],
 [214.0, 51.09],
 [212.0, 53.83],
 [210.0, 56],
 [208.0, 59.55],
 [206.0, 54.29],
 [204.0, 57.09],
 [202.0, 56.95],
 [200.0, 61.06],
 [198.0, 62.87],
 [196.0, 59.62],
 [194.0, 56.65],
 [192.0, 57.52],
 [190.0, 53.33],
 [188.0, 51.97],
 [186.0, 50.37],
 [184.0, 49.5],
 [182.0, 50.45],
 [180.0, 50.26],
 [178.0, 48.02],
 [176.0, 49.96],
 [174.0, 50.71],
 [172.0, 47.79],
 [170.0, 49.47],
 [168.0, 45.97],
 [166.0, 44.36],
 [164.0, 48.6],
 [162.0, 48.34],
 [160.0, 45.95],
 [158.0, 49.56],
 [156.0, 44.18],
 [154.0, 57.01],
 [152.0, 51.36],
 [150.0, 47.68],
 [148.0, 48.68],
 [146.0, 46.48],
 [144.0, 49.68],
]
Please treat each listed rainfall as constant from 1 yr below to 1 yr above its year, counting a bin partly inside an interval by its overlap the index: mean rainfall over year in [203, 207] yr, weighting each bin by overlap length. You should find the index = 55.7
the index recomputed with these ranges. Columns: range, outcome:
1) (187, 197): 55.8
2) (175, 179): 49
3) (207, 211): 57.8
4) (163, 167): 46.5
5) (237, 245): 49.5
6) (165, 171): 46.6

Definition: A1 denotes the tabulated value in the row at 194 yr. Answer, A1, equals 56.65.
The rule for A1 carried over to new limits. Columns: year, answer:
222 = 45.92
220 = 54.5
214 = 51.09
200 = 61.06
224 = 48.87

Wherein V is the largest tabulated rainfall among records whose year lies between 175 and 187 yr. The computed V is 50.45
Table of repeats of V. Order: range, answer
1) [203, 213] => 59.55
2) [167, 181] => 50.71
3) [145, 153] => 51.36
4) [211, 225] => 54.5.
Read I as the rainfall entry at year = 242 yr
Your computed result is 50.41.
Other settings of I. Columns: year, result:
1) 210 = 56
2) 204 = 57.09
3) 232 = 50.42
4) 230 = 50.38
